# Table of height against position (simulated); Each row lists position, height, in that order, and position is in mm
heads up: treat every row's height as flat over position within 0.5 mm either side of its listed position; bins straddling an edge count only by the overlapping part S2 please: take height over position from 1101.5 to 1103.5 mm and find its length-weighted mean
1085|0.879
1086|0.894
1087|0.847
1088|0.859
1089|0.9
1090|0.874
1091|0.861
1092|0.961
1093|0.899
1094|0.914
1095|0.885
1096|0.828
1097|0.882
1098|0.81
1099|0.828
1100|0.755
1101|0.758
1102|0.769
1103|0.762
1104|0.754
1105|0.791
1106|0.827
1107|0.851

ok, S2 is 0.766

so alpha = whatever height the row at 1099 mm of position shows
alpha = 0.828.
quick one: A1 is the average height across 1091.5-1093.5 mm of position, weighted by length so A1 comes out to 0.93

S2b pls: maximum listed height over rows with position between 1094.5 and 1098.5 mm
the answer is 0.885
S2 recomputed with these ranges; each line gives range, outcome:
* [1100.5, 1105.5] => 0.767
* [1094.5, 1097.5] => 0.865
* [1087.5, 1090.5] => 0.878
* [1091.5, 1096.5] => 0.897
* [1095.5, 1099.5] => 0.837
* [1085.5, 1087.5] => 0.871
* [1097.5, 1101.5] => 0.788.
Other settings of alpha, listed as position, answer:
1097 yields 0.882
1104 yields 0.754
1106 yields 0.827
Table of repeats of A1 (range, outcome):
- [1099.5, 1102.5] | 0.761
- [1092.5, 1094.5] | 0.907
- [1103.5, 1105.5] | 0.772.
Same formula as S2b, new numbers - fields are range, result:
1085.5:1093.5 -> 0.961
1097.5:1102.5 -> 0.828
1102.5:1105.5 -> 0.791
